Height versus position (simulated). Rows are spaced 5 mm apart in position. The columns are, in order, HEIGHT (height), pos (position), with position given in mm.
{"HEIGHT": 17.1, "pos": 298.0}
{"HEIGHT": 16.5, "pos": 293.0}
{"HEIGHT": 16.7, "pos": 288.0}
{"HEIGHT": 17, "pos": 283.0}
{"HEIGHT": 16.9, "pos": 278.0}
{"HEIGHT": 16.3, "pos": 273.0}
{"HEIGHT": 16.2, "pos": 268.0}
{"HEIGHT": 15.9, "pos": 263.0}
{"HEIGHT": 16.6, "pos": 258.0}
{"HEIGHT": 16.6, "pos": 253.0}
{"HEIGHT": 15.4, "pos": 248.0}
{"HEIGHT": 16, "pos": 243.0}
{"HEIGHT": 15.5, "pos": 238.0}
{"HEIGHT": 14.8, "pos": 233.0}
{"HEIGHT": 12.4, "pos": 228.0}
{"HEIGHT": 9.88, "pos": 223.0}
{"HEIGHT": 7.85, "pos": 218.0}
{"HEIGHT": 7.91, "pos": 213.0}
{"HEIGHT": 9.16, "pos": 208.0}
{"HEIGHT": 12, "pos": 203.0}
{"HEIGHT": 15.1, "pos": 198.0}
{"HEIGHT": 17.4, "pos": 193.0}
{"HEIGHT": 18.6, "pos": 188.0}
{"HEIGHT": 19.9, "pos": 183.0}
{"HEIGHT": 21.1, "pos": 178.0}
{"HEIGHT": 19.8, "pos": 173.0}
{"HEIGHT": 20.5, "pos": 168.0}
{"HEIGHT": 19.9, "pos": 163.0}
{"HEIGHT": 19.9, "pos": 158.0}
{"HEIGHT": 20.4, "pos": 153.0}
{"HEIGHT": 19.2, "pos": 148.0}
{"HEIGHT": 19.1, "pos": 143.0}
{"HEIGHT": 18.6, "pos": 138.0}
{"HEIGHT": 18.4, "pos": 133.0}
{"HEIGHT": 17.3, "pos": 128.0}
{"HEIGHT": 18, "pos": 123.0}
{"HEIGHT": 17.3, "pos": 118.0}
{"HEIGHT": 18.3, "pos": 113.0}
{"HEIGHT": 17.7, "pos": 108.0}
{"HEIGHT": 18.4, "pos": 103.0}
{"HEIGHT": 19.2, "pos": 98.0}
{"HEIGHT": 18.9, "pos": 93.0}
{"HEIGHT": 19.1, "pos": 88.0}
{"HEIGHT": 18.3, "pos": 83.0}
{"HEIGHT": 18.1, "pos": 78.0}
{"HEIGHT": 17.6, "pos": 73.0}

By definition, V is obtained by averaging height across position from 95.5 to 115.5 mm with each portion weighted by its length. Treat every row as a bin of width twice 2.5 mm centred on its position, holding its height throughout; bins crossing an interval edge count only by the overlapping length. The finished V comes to 18.4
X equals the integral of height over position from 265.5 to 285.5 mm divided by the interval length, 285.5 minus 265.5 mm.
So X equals 16.6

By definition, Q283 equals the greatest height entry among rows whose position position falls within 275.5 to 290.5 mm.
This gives 17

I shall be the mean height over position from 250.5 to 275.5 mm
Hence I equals 16.3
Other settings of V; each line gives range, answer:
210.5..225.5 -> 8.55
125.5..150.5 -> 18.5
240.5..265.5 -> 16.1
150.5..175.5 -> 20.1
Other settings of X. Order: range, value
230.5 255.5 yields 15.7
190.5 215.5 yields 12.3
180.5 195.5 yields 18.6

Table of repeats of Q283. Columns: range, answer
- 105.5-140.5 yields 18.6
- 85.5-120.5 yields 19.2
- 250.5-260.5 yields 16.6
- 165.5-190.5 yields 21.1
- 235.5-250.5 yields 16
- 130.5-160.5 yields 20.4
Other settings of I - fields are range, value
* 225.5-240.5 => 14.2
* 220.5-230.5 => 11.1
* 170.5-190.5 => 19.9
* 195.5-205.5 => 13.6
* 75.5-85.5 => 18.2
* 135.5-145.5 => 18.9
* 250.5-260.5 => 16.6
